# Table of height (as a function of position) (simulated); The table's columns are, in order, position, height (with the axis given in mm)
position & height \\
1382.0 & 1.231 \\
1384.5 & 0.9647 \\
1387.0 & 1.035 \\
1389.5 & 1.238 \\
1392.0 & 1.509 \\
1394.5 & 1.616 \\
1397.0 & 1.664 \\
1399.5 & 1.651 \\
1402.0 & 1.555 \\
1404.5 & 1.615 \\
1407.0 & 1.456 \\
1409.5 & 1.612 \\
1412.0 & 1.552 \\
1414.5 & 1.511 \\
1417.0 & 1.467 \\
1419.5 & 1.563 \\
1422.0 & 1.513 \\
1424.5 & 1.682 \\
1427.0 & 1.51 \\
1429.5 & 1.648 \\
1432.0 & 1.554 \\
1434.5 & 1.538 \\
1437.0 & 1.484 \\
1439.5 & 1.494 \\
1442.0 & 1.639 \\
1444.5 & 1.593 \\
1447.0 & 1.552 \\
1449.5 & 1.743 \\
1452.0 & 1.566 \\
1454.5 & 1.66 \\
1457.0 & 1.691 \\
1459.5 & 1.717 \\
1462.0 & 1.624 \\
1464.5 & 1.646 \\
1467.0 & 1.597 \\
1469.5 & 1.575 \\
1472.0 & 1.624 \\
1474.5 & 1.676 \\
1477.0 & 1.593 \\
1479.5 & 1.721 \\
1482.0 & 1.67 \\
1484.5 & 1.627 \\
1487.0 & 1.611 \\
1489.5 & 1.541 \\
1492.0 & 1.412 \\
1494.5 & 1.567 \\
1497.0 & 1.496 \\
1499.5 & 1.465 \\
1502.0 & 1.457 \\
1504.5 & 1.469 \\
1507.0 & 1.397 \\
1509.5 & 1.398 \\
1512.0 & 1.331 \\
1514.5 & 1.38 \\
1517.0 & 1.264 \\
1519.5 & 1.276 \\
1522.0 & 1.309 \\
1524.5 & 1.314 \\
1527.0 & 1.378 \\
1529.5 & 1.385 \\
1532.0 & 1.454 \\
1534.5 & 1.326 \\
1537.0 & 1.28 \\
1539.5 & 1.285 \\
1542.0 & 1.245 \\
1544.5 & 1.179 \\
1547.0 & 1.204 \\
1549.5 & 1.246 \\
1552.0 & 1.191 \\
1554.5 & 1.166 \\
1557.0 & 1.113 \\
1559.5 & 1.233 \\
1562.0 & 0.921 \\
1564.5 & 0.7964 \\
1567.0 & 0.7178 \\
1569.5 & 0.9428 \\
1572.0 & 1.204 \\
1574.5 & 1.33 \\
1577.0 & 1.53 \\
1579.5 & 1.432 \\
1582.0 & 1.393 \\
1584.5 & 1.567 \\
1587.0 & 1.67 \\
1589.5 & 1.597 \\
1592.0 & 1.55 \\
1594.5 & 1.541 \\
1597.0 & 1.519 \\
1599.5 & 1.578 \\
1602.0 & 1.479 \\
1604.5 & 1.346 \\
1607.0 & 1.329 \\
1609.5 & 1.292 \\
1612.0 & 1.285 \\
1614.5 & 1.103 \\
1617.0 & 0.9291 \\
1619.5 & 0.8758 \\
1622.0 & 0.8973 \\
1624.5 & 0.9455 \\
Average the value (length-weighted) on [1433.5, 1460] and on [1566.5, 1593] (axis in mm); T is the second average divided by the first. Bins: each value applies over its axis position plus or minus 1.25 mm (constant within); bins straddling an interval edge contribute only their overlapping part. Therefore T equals 0.86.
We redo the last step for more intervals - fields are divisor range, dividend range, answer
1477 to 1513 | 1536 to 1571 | 0.73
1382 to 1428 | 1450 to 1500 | 1.09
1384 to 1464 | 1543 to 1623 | 0.81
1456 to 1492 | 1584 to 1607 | 0.94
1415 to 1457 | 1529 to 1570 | 0.73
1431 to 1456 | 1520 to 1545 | 0.83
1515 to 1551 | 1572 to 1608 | 1.14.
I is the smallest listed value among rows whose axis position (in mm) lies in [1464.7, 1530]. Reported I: 1.264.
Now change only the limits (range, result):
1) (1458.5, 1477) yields 1.575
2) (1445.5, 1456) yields 1.552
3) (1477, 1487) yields 1.593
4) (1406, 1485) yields 1.456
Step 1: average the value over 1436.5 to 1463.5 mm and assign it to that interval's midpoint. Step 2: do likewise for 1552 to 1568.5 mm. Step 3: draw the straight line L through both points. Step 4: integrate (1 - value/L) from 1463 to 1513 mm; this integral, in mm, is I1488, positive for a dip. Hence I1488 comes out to -4.9 mm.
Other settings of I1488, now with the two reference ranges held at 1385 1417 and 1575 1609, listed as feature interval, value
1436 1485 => -4.5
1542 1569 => 7.4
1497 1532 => 2.6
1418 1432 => -0.9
